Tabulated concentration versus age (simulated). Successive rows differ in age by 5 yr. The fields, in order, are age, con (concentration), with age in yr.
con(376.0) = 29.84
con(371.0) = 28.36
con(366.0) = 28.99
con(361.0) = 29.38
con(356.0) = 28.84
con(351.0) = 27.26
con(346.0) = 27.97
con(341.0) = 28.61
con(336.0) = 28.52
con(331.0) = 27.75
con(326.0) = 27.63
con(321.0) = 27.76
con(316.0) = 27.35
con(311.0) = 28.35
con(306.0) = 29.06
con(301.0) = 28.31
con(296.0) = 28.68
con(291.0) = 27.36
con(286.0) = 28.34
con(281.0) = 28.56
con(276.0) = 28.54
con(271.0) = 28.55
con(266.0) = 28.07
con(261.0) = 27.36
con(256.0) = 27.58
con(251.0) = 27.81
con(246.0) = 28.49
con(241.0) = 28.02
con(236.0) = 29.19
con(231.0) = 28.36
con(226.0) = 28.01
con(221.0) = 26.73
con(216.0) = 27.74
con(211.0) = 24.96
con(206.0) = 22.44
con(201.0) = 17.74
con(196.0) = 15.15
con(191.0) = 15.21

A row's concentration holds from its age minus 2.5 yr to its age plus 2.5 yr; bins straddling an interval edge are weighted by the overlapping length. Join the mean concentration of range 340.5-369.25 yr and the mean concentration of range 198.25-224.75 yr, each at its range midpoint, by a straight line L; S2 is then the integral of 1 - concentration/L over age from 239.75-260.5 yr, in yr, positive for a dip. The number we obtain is -2.2 yr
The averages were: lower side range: 24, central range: 27.9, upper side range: 28.5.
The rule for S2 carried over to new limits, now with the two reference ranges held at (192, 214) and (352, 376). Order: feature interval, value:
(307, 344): -1.8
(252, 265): -2.6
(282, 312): -3.8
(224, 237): -4.2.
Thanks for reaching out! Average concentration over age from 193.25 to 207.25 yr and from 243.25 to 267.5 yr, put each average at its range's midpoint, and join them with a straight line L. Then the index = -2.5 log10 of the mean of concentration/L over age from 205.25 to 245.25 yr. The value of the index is -0.21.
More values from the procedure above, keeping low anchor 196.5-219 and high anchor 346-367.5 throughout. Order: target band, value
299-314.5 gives -0.08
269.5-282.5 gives -0.13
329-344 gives -0.02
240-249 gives -0.18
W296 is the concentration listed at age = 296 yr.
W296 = 28.68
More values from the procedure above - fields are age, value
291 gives 27.36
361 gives 29.38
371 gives 28.36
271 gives 28.55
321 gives 27.76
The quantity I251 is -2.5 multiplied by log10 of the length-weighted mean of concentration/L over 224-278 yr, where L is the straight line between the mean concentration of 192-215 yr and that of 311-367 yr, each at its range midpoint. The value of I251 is -0.221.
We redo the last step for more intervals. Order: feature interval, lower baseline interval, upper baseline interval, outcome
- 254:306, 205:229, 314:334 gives -0.044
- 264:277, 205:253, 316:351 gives -0.032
